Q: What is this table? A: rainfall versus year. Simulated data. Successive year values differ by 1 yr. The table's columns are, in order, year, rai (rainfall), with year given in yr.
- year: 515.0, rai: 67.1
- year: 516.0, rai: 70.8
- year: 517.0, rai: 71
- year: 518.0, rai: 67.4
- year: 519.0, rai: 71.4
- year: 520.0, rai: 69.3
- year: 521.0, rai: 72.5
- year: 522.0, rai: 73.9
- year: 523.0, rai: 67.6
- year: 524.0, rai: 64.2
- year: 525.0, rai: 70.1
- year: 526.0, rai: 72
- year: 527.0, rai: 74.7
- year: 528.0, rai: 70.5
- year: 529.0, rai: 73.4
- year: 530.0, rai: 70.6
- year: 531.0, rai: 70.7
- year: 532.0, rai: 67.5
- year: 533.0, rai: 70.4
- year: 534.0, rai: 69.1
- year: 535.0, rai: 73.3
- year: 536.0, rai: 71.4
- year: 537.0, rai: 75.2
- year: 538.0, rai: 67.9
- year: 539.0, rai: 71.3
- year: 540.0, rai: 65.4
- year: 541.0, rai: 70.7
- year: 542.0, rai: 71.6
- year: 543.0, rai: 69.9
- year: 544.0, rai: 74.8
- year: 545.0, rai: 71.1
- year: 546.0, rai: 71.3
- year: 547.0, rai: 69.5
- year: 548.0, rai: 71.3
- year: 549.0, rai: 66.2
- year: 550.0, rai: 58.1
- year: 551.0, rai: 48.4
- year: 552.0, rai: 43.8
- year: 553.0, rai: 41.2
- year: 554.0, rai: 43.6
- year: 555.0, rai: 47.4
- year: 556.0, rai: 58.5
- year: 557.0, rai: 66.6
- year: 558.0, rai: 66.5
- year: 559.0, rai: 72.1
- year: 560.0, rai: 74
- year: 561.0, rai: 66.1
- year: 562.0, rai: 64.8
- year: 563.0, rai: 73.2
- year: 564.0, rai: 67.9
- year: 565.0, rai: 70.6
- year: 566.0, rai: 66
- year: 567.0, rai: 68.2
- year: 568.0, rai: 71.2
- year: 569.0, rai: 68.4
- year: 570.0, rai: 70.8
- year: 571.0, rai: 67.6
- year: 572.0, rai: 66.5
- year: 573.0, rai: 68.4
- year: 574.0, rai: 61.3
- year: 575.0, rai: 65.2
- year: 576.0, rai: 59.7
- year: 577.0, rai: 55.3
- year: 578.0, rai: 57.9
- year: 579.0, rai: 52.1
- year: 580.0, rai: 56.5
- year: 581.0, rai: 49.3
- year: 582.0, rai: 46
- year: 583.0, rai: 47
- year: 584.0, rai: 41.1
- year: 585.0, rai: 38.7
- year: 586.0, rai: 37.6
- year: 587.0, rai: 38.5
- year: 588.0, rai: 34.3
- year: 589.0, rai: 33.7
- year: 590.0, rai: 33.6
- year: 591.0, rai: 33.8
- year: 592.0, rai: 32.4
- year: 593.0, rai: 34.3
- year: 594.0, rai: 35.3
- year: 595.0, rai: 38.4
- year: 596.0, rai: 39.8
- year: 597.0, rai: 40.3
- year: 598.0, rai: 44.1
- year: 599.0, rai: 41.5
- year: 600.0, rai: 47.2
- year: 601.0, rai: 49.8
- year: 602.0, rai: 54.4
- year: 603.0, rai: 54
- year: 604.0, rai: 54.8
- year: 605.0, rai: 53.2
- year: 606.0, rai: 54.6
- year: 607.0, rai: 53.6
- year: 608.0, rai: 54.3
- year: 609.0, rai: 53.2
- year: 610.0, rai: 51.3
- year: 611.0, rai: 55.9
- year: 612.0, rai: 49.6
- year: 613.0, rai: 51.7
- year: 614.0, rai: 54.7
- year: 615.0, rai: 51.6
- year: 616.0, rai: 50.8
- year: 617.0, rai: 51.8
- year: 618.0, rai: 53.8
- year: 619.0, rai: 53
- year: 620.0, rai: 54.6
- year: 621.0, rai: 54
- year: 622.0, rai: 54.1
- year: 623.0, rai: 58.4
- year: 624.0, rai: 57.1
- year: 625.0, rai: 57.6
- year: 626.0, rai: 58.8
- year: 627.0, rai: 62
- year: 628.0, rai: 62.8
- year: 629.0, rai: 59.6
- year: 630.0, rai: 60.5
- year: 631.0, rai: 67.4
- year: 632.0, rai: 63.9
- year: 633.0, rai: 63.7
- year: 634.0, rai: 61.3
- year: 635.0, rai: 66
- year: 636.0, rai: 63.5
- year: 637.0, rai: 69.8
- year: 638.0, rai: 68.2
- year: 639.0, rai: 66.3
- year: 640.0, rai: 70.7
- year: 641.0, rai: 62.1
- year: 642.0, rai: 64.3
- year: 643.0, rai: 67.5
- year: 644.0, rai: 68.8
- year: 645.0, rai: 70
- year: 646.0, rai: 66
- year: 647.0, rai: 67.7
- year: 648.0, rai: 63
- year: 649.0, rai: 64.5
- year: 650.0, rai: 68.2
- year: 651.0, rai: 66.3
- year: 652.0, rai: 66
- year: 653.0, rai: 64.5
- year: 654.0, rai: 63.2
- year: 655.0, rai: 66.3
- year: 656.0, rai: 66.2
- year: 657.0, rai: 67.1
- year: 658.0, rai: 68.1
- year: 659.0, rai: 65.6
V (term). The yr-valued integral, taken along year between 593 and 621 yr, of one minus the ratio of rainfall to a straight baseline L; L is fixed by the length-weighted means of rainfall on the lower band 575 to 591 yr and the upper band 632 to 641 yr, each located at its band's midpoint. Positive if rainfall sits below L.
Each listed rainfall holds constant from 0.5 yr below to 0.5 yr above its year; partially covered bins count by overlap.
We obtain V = 2.62 yr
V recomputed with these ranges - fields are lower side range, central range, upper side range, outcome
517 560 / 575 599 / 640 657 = 8.47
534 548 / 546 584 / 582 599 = -4.80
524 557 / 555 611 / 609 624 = 5.18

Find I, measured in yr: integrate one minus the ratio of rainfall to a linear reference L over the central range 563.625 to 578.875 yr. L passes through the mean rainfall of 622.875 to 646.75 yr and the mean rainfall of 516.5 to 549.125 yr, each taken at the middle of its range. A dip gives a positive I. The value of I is 0.6 yr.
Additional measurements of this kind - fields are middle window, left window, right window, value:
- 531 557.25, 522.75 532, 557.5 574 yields 1.9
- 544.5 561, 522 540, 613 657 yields 1.9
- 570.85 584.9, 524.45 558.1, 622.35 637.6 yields 1.9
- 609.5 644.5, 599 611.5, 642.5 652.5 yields 0.2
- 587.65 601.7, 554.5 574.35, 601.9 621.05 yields 4.6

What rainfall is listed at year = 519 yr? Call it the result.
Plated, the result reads 71.4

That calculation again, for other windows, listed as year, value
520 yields 69.3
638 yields 68.2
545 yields 71.1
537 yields 75.2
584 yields 41.1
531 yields 70.7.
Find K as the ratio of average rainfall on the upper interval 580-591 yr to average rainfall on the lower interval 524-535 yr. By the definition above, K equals 0.6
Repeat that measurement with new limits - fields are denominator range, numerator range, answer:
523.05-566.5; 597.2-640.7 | 0.85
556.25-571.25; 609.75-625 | 0.78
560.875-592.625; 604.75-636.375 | 1.04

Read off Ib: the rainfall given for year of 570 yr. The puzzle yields 70.8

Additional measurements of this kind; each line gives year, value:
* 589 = 33.7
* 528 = 70.5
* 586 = 37.6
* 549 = 66.2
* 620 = 54.6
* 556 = 58.5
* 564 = 67.9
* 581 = 49.3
